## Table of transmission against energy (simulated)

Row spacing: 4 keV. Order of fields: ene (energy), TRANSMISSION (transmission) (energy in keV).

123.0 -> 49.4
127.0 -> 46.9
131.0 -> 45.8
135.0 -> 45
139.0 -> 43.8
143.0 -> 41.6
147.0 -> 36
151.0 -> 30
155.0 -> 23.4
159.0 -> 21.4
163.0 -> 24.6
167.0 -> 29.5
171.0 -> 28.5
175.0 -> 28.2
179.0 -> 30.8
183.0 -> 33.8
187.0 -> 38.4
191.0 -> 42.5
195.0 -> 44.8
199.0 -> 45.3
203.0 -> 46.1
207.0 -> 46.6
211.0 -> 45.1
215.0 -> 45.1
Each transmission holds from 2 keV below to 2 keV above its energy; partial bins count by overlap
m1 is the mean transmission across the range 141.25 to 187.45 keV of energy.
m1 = 30.2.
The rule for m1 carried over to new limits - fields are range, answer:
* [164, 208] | 37.2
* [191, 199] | 44.3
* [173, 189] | 32.8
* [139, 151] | 38.2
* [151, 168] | 25.1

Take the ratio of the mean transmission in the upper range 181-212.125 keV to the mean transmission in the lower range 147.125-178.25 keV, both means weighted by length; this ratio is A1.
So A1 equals 1.57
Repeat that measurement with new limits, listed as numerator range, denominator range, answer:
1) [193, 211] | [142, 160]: 1.50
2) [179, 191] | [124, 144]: 0.81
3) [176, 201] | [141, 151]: 1.05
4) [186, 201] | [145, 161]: 1.55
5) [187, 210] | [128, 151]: 1.07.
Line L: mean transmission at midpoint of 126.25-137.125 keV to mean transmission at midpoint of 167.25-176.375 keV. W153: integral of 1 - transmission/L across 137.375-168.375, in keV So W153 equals 4.92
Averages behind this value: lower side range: 45.8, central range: 31.2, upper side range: 28.6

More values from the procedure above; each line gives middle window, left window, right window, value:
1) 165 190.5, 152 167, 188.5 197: 1.93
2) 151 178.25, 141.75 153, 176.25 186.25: 6.07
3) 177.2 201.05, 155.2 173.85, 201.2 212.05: -0.99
